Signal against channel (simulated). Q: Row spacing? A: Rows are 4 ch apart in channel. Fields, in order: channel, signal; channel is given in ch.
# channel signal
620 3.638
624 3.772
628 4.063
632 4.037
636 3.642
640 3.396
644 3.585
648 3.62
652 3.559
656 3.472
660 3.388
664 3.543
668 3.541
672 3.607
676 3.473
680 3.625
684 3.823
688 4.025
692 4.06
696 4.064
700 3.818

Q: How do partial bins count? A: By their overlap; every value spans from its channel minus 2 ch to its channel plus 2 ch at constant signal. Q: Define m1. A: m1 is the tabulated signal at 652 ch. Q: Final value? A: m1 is 3.559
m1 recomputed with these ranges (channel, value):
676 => 3.473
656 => 3.472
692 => 4.06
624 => 3.772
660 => 3.388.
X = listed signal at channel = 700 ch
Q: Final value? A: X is 3.818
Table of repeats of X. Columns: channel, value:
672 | 3.607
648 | 3.62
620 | 3.638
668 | 3.541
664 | 3.543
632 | 4.037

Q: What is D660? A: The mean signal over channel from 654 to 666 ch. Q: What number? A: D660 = 3.47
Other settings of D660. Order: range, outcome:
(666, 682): 3.56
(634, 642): 3.52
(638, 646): 3.49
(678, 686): 3.72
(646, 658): 3.55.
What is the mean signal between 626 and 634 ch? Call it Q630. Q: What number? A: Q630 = 4.05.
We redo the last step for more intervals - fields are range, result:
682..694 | 3.97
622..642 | 3.78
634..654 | 3.56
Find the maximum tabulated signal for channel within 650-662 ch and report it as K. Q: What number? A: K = 3.559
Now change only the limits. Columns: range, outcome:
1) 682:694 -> 4.06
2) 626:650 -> 4.063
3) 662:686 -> 3.823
